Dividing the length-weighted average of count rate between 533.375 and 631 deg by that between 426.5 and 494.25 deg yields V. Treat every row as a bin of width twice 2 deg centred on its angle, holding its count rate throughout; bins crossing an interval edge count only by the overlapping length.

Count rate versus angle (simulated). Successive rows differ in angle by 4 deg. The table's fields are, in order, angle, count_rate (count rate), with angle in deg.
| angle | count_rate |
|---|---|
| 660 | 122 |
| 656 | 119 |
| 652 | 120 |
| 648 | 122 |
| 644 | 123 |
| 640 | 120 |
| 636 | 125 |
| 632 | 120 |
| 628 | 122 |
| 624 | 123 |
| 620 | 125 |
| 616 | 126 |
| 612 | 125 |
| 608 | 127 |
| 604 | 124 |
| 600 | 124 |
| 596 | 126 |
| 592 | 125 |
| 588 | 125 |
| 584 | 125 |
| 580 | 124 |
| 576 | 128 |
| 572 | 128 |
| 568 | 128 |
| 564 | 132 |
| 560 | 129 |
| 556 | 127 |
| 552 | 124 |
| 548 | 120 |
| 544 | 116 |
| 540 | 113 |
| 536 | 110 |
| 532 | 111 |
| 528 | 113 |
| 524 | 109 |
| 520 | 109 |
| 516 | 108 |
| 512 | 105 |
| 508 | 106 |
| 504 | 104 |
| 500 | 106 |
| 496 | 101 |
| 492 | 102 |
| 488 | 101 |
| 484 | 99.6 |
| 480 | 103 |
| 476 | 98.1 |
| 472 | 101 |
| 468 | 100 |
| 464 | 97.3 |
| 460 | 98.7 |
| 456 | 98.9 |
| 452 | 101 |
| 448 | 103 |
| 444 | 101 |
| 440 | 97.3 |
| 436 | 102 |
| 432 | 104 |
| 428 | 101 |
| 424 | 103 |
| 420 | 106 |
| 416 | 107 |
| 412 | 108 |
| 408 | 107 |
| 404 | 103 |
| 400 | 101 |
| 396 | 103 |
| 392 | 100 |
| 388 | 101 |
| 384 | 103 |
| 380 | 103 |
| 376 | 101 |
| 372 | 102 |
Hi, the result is 1.23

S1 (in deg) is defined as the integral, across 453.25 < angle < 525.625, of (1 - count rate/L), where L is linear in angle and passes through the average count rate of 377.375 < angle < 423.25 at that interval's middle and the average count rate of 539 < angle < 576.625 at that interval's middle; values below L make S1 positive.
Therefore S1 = 8.2 deg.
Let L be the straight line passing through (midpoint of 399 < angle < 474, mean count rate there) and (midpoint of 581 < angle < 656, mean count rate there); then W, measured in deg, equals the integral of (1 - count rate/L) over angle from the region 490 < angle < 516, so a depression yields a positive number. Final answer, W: 1.3 deg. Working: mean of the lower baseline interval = 102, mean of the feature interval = 104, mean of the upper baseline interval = 124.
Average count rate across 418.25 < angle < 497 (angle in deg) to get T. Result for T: 101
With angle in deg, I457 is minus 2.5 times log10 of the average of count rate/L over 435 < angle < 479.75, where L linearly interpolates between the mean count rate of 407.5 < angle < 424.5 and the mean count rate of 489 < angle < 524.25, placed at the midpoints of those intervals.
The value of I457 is 0.06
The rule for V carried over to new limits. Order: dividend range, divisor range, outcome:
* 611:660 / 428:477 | 1.22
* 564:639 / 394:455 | 1.21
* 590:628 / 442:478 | 1.25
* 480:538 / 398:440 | 1.02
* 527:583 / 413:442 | 1.18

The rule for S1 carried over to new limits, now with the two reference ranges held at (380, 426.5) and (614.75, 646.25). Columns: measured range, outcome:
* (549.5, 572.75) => -2.1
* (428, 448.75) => 1.0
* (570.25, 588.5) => -1.1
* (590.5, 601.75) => -0.5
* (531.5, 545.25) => 0.3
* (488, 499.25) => 1.0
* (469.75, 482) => 1.0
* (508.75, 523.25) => 0.8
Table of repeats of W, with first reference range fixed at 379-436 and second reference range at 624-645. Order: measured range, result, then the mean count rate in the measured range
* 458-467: 0.82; 98.2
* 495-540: 1.87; 108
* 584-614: -1.51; 125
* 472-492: 1.64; 101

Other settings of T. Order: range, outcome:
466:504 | 101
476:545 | 106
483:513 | 103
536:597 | 124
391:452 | 103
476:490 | 101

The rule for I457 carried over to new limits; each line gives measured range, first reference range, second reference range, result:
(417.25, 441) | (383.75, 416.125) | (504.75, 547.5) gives 0.03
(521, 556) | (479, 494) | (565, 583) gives 0.02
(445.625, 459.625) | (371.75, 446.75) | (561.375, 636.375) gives 0.08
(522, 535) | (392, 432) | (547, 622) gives 0.08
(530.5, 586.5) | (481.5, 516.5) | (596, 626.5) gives -0.07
